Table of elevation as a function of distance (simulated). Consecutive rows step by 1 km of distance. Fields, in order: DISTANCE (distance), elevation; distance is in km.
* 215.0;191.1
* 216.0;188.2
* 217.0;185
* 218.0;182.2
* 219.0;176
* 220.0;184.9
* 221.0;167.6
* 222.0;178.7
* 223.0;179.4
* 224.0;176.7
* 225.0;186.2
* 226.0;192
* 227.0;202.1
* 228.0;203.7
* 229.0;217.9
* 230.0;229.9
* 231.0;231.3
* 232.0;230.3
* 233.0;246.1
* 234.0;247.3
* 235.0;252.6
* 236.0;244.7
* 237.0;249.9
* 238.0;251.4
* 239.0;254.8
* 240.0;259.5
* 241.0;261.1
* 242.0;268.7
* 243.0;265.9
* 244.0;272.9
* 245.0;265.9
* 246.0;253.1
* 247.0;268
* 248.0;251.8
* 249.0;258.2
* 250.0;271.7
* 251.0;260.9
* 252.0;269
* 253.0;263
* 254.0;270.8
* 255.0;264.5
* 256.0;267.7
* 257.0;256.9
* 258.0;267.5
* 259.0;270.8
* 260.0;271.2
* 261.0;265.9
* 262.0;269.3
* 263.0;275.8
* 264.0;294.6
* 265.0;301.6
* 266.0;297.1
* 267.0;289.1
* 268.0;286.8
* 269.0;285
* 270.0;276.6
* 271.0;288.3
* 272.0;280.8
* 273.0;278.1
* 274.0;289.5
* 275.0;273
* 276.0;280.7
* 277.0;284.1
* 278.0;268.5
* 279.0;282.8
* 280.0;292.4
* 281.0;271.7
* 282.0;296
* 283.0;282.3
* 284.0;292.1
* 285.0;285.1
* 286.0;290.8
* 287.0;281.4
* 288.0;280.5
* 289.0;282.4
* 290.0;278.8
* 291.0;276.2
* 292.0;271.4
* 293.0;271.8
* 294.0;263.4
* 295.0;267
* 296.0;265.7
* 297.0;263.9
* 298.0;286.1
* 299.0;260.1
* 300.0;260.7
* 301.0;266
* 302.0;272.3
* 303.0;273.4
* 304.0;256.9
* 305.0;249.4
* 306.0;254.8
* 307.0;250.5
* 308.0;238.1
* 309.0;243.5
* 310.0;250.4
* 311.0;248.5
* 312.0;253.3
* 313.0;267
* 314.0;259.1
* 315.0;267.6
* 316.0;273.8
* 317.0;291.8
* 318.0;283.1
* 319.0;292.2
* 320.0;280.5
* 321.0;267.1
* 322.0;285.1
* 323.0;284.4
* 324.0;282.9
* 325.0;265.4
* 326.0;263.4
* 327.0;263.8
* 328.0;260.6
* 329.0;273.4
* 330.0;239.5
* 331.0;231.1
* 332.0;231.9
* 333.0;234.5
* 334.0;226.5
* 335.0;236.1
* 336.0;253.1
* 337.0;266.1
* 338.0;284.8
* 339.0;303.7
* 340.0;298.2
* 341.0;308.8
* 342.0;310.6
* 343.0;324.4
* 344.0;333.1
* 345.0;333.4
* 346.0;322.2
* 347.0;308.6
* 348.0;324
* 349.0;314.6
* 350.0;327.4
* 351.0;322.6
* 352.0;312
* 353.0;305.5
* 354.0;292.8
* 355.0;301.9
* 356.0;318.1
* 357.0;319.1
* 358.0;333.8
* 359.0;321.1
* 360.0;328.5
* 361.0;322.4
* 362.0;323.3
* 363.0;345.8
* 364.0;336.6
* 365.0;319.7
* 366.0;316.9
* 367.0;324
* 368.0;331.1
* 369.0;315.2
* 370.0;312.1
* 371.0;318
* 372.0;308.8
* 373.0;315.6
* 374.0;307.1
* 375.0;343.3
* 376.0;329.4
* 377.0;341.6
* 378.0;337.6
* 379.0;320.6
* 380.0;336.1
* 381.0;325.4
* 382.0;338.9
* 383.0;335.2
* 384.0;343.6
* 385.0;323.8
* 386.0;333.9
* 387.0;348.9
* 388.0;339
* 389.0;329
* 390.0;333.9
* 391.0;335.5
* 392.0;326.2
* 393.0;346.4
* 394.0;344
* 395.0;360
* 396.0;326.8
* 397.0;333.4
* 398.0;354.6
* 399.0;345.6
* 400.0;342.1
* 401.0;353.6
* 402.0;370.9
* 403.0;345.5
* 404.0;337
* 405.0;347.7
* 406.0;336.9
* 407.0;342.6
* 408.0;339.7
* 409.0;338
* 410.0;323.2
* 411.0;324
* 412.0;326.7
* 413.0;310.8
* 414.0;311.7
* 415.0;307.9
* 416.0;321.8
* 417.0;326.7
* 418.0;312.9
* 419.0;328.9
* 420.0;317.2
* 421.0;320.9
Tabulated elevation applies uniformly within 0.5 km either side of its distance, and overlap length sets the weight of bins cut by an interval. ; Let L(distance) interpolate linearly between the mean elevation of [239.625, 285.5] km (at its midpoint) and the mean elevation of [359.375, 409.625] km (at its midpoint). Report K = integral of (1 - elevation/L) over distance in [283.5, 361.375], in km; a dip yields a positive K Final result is 6.1 km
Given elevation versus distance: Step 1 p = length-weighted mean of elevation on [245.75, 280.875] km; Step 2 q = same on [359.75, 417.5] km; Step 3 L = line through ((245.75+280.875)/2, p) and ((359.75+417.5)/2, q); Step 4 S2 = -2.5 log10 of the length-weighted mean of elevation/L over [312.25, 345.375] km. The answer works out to 0.11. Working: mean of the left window 275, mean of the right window 332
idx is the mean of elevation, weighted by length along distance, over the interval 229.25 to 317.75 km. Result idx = 268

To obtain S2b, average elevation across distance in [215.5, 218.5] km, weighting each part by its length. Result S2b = 185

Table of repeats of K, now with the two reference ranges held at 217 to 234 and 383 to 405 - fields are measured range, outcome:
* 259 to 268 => -2.0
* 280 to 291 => -1.5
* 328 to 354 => 0.8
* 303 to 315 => 0.7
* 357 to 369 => -0.4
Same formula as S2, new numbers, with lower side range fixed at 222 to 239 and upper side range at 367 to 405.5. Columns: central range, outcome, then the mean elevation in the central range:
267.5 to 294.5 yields -0.094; 281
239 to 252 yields -0.136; 263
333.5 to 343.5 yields 0.071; 281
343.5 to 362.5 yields -0.029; 319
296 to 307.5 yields 0.040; 263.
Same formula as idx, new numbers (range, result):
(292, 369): 285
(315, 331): 272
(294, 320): 264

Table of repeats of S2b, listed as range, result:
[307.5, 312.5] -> 247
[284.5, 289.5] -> 284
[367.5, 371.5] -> 319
